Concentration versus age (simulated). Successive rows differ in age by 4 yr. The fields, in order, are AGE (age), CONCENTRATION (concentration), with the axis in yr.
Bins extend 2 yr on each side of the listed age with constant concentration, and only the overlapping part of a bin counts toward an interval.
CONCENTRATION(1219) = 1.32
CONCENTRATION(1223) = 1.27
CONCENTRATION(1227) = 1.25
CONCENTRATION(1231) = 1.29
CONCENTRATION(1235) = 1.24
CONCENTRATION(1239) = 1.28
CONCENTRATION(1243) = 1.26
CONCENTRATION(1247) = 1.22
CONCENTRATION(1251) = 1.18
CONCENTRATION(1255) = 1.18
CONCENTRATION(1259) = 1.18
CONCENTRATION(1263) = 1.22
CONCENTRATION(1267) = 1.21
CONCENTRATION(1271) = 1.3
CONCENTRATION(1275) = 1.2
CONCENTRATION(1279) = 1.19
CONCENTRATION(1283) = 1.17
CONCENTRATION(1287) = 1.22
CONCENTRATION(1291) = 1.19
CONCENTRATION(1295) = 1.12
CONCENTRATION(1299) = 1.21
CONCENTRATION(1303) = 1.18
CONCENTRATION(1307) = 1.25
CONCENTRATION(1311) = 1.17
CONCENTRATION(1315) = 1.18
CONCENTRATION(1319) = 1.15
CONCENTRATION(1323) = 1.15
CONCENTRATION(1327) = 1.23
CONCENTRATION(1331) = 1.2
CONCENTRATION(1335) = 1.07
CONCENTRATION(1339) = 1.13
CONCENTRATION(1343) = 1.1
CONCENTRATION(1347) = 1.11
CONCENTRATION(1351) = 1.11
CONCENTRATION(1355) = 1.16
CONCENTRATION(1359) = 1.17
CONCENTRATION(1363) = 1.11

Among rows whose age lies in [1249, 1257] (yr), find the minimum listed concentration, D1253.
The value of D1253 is 1.18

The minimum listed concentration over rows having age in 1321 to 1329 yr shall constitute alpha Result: 1.15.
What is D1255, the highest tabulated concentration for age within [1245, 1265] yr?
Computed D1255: 1.22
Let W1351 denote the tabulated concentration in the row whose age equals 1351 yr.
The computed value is 1.11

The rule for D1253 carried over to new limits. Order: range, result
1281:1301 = 1.12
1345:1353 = 1.11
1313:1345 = 1.07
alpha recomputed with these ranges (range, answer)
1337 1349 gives 1.1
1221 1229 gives 1.25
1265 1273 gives 1.21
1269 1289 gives 1.17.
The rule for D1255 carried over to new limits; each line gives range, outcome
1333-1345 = 1.13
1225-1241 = 1.29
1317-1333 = 1.23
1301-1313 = 1.25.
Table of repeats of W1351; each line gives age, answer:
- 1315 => 1.18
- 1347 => 1.11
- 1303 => 1.18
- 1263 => 1.22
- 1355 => 1.16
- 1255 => 1.18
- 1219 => 1.32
